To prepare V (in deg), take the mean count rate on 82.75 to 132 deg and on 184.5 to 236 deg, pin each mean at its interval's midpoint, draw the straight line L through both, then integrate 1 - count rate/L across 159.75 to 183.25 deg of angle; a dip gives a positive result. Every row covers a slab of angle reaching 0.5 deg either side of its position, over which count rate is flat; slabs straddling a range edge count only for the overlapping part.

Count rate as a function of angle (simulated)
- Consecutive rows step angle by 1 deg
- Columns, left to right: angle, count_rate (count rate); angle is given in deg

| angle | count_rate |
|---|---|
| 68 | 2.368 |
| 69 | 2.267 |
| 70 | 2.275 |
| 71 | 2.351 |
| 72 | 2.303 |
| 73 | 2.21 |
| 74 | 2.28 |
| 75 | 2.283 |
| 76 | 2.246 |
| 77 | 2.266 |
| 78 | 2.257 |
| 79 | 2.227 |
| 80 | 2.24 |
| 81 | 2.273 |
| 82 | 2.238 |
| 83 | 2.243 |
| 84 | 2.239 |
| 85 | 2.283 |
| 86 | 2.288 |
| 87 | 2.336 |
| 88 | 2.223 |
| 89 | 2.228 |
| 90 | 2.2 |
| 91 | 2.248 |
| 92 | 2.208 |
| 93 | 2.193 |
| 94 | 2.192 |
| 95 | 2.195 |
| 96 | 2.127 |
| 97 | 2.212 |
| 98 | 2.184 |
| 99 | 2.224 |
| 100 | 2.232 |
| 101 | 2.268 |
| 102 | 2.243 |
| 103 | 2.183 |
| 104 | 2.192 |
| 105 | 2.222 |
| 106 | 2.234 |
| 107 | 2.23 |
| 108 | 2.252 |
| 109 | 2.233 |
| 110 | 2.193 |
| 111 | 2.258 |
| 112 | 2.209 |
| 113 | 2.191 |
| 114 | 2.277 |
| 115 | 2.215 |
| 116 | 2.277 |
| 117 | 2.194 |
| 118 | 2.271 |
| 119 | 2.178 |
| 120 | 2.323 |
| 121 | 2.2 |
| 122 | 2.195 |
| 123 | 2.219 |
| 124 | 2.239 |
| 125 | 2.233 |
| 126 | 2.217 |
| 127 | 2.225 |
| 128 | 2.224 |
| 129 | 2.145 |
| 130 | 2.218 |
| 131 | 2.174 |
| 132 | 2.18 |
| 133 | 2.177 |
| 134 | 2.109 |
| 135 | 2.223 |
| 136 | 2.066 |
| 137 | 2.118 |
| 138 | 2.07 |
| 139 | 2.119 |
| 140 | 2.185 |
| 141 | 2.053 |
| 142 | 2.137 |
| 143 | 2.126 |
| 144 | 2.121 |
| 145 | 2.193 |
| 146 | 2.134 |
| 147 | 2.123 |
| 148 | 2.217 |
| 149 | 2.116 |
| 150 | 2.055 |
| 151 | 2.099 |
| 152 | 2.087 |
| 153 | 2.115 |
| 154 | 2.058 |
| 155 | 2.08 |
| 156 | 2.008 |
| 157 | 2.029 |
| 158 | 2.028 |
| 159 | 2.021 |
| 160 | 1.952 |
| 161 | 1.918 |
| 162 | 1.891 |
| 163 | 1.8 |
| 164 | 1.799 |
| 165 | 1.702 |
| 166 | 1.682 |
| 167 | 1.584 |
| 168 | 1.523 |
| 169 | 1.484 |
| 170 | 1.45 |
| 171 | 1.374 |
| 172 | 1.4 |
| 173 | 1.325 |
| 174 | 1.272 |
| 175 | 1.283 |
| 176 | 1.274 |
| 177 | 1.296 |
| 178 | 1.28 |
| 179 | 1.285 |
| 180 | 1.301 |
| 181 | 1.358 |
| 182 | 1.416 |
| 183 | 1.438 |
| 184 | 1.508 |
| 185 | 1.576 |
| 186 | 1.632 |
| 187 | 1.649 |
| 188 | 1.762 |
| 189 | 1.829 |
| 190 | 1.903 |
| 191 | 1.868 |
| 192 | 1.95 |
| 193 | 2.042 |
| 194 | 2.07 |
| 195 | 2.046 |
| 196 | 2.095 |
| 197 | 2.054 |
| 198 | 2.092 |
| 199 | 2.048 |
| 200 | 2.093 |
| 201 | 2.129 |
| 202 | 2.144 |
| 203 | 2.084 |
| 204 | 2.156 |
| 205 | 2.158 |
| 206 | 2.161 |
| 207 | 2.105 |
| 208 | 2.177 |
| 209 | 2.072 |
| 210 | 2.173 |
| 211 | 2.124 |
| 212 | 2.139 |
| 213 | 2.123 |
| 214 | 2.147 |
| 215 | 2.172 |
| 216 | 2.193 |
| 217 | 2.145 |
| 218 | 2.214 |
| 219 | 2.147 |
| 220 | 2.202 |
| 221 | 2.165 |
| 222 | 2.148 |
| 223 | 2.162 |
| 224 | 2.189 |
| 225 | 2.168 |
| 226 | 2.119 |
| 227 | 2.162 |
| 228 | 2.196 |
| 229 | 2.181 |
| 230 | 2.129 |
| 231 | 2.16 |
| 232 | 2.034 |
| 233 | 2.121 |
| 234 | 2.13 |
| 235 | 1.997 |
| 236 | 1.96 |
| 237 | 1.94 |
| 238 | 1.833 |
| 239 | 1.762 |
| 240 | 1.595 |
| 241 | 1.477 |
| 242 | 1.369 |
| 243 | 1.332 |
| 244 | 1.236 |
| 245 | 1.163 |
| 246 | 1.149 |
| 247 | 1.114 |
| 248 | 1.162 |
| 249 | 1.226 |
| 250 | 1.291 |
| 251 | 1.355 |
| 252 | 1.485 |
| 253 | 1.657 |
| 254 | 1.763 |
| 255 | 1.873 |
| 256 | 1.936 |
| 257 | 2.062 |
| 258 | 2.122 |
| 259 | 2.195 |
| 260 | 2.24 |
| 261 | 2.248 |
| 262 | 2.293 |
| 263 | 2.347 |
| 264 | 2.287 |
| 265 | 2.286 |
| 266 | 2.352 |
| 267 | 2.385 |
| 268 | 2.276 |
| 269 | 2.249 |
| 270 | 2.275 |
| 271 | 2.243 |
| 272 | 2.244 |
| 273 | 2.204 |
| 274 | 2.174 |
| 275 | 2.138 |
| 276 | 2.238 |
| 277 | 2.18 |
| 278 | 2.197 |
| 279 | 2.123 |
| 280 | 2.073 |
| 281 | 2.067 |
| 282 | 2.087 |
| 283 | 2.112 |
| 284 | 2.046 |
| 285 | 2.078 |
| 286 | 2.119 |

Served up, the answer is 7.0 deg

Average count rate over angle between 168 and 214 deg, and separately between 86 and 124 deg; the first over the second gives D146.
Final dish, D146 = 0.8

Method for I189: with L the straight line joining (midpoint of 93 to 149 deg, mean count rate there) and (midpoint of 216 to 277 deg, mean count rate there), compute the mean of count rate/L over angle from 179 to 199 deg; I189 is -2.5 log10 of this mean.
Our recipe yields 0.17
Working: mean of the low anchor 2.19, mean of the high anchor 1.96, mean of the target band 1.76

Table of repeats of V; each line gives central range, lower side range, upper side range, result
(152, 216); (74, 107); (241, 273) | 5.9 deg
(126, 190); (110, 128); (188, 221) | 9.6 deg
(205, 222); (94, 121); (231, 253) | -4.4 deg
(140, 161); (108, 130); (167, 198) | -1.9 deg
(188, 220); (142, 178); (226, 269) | -4.4 deg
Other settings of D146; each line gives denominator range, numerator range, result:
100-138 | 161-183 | 0.67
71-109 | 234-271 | 0.82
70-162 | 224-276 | 0.88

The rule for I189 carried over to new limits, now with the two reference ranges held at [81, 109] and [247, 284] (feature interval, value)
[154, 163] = 0.09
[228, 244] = 0.11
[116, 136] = -0.01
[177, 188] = 0.41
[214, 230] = -0.05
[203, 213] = -0.02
